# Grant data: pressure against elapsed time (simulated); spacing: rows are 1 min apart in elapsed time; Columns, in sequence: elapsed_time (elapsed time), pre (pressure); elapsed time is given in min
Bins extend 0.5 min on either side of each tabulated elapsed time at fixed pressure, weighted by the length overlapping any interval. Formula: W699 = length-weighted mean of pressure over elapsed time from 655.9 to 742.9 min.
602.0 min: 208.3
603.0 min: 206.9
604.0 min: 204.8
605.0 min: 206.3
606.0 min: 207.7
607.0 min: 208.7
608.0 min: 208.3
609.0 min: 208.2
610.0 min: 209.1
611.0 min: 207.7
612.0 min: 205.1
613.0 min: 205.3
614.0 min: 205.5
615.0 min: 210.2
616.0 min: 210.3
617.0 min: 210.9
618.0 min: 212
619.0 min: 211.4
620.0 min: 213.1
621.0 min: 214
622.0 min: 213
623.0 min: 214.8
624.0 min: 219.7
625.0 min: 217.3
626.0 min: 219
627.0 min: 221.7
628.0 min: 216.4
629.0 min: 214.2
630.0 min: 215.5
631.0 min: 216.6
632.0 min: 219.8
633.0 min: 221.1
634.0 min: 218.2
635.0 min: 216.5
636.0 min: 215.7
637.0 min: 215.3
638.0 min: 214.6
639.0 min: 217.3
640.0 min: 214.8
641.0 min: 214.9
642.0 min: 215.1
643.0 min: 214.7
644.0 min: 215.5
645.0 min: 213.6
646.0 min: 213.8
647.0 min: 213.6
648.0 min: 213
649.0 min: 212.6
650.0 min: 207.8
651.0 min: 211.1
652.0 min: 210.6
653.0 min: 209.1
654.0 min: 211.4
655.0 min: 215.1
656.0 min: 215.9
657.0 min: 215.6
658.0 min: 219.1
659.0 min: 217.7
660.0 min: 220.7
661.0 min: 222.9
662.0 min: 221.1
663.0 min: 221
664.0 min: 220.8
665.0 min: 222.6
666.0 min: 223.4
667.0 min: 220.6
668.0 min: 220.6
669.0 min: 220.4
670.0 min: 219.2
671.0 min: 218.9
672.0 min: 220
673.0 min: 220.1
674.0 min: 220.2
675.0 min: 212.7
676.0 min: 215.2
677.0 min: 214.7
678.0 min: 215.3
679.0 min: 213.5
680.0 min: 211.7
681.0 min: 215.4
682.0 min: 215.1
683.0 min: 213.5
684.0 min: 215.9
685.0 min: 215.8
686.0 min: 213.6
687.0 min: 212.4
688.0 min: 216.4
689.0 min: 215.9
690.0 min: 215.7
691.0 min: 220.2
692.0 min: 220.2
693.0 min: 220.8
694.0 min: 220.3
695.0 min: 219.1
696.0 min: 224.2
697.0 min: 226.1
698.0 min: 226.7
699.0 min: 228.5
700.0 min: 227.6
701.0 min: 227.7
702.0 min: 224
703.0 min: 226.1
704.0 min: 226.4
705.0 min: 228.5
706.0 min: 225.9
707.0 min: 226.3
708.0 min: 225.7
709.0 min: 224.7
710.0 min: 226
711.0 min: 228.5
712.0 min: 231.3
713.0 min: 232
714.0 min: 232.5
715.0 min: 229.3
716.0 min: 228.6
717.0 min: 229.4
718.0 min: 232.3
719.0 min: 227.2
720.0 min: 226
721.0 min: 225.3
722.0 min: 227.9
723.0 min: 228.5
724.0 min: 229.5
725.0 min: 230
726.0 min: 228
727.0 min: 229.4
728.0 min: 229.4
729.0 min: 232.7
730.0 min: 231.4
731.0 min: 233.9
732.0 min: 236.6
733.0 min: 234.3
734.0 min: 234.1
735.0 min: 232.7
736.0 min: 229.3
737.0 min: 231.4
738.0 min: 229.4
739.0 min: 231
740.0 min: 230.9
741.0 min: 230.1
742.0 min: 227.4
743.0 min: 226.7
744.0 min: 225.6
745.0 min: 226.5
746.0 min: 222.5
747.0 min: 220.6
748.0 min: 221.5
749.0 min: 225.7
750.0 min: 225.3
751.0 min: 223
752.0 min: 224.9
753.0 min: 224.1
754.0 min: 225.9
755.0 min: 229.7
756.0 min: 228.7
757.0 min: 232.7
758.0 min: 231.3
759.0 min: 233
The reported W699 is 224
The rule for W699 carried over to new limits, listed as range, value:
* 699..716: 228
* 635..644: 215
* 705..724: 228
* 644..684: 216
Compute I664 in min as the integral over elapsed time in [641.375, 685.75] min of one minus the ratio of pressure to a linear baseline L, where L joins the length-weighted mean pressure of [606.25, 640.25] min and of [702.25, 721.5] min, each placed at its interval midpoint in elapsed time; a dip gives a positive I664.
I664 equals 0.8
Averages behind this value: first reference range 214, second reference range 228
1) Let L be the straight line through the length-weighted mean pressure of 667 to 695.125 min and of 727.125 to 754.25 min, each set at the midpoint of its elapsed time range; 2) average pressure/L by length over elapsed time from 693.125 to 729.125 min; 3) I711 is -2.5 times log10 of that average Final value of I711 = -0.023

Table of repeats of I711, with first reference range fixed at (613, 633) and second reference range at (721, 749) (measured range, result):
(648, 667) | 0.012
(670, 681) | 0.025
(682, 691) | 0.038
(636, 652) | 0.017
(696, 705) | -0.010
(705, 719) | -0.012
